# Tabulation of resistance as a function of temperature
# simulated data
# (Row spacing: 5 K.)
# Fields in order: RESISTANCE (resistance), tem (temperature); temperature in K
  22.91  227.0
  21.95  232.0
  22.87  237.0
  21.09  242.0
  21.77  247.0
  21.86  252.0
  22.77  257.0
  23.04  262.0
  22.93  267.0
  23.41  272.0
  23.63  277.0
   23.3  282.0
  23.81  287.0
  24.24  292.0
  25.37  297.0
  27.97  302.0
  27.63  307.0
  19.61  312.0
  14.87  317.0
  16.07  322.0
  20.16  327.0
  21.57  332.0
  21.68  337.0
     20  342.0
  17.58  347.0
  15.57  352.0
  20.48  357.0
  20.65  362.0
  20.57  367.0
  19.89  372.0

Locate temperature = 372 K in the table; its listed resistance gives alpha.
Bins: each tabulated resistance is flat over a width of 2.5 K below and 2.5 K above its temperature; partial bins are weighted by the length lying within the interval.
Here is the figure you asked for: 19.89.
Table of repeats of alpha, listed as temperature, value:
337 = 21.68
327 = 20.16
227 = 22.91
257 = 22.77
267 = 22.93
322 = 16.07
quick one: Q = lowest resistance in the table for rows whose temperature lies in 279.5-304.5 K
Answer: 23.3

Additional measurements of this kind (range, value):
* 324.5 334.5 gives 20.16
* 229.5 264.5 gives 21.09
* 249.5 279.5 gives 21.86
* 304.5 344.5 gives 14.87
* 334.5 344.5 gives 20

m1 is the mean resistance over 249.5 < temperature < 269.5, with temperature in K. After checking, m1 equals 22.6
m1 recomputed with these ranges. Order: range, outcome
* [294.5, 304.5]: 26.7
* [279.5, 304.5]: 24.9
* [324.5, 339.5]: 21.1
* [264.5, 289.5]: 23.4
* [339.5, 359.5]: 18.4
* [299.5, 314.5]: 25.1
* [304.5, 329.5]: 19.7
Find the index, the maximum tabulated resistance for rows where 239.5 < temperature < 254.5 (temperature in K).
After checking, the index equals 21.86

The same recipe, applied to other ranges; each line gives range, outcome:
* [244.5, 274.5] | 23.41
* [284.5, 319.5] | 27.97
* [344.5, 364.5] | 20.65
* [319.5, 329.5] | 20.16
